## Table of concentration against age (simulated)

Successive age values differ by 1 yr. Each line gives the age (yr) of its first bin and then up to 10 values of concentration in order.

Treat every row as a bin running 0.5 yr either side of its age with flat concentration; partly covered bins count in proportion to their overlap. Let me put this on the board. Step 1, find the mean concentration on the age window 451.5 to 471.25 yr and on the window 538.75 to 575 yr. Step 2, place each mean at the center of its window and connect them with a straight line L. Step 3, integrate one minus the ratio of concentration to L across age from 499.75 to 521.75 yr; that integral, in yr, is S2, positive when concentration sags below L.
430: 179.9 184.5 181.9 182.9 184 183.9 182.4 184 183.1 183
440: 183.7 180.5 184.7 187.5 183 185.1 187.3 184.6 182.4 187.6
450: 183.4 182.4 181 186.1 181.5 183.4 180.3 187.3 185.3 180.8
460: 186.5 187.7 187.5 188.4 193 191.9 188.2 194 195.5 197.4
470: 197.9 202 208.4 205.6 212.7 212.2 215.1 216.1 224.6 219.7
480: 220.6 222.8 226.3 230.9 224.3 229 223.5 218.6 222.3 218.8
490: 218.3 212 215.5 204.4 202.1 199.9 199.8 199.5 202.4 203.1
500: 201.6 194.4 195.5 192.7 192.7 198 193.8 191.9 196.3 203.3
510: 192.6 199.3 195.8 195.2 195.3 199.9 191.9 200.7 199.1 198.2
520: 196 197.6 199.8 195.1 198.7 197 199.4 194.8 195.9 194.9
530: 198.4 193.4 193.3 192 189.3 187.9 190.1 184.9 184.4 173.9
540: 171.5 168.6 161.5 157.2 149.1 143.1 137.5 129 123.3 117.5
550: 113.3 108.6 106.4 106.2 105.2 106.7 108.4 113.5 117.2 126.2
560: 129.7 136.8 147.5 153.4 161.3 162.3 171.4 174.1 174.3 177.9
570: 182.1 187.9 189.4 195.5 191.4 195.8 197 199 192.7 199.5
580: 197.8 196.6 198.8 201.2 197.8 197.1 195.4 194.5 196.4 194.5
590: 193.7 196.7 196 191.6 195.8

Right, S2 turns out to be -3.9 yr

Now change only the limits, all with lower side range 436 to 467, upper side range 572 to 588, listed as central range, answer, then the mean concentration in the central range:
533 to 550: 2.90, 160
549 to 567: 6.08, 129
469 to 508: -4.35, 209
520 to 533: -0.31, 196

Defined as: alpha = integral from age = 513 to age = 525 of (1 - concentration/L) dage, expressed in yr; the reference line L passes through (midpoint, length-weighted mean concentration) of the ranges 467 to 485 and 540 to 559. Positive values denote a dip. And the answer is -2.53 yr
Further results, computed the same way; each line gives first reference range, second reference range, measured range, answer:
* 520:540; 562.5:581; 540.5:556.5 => 5.2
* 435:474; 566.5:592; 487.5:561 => 5.0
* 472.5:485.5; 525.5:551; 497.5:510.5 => 0.1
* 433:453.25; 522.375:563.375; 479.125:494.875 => -4.3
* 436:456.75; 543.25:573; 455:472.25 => -1.3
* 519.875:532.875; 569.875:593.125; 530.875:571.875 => 9.3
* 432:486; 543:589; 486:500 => -1.9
